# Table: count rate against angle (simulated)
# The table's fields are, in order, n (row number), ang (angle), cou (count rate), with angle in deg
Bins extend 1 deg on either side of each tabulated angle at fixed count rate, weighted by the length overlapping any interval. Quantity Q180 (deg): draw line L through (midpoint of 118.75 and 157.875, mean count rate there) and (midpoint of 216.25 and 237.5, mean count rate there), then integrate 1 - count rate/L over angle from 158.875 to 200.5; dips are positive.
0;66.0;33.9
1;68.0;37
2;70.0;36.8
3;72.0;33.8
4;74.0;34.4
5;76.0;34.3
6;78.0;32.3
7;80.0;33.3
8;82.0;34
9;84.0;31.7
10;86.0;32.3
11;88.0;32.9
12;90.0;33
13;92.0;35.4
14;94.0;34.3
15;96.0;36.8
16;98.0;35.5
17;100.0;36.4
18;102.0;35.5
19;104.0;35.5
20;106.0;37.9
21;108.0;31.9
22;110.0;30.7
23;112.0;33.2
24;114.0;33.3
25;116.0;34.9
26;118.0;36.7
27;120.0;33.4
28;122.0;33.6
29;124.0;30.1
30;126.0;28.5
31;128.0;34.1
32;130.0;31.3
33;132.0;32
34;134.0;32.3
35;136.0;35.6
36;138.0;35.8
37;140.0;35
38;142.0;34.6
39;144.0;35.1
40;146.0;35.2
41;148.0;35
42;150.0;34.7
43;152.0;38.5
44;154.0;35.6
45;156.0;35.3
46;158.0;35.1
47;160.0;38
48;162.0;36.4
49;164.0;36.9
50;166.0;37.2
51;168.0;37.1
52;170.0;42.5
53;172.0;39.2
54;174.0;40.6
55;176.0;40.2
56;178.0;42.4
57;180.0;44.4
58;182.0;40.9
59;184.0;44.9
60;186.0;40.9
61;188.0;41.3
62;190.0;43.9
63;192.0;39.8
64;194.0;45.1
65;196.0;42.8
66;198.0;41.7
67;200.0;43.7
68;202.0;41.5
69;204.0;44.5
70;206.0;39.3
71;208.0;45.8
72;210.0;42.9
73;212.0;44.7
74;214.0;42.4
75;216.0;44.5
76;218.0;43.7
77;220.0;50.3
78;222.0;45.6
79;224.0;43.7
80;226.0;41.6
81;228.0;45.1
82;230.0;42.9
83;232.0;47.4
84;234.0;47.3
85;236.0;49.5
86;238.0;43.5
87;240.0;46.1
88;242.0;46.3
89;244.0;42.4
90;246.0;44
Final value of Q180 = -1.5 deg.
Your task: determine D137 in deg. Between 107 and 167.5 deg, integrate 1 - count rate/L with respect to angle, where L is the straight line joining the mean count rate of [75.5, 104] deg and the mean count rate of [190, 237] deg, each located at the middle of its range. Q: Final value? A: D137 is 5.8 deg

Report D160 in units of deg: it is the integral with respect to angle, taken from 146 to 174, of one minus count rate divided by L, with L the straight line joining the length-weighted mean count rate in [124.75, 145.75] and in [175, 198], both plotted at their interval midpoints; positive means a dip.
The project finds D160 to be 0.5 deg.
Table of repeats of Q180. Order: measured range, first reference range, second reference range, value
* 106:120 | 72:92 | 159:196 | 0.8 deg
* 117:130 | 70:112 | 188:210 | 1.4 deg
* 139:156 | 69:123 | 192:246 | 1.3 deg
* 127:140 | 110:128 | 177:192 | 0.5 deg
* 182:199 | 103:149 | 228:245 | -0.7 deg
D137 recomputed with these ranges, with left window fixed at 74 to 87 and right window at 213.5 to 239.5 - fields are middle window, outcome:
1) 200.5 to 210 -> 0.1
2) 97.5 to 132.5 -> 2.3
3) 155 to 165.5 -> 0.9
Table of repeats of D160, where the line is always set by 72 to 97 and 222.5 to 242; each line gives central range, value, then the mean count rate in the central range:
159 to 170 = 0.7 deg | 37.6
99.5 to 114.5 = 0.5 deg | 34.3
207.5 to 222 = -0.3 deg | 44.9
